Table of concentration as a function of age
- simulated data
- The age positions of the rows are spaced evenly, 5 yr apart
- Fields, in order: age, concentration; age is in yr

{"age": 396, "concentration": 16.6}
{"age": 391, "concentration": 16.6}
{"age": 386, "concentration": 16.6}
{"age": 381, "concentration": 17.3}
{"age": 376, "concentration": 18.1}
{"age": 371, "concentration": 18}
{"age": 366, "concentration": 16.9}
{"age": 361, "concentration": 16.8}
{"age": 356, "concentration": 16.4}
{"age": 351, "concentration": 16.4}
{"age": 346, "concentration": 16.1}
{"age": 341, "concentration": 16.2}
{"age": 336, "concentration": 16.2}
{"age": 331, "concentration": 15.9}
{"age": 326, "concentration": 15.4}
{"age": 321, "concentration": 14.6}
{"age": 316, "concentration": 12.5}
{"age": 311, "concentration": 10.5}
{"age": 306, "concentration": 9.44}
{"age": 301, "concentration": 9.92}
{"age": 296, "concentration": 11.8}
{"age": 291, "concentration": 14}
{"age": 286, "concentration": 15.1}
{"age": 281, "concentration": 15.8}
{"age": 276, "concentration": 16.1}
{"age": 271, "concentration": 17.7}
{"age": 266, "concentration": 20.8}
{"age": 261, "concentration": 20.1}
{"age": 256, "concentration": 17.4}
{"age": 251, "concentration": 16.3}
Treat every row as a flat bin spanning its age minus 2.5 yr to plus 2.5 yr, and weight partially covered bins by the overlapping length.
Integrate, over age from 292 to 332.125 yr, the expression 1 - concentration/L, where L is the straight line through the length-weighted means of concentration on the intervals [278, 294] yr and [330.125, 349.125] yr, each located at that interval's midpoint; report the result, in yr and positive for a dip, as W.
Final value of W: 8.0 yr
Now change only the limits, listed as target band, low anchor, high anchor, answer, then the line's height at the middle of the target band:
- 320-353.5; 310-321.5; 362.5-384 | -3.81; 14.3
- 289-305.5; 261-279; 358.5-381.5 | 6.00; 18.1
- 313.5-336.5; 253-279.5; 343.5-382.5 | 3.52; 17.5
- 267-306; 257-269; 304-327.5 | 5.80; 16.6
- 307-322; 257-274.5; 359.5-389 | 5.15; 18.3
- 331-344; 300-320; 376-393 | -2.93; 13.2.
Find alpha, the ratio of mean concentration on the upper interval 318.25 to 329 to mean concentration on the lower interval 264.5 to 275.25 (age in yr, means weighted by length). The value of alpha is 0.8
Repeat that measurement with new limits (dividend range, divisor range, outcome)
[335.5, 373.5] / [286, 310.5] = 1.43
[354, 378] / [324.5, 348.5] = 1.08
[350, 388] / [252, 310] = 1.13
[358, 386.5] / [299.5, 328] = 1.43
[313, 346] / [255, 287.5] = 0.86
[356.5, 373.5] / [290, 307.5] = 1.53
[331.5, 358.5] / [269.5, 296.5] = 1.07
